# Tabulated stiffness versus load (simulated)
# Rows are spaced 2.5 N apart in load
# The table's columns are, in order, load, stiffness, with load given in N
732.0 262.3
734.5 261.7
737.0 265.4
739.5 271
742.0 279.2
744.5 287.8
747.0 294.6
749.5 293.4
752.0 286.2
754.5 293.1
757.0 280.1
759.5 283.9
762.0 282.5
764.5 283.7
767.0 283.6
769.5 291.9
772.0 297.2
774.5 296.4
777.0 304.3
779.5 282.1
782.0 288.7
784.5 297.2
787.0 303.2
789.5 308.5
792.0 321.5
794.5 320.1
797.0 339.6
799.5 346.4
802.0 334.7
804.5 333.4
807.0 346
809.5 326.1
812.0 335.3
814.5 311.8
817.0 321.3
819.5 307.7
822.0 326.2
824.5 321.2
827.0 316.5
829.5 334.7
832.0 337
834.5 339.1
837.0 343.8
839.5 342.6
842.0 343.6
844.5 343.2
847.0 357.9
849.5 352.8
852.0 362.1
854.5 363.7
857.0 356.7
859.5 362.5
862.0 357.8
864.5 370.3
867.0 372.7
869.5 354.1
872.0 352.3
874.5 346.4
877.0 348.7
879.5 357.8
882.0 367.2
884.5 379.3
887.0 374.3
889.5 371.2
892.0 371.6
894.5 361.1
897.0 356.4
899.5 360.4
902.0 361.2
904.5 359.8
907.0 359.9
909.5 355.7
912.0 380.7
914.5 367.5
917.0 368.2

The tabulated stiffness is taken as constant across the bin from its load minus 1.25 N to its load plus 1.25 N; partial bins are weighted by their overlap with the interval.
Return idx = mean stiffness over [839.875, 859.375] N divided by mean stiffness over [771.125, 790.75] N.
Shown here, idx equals 1.2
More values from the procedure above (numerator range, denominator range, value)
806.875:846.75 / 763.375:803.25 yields 1.08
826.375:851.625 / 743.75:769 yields 1.19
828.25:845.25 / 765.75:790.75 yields 1.15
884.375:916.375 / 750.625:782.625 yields 1.27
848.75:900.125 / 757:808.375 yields 1.18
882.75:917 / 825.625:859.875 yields 1.06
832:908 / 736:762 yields 1.26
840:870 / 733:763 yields 1.27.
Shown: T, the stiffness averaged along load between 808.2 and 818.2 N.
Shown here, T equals 324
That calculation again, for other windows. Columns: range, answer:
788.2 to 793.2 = 315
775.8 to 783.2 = 292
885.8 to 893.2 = 372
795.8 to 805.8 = 339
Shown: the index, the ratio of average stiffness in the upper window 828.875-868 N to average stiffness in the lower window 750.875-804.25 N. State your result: 1.17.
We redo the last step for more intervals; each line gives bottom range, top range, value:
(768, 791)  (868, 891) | 1.22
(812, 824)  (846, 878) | 1.12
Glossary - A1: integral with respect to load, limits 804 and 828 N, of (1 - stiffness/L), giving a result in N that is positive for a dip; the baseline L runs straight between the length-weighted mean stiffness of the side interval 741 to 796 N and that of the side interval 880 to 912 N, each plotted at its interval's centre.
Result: -0.3 N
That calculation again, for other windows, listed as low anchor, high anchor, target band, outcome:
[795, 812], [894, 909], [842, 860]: -0.4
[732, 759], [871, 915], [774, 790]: 0.2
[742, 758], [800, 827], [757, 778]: 0.7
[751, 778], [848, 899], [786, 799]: -0.5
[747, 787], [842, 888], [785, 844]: -0.9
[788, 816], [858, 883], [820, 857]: 0.4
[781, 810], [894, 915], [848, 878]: -1.0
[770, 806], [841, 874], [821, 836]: 0.4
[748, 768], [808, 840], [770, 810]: -1.1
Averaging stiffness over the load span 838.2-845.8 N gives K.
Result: 343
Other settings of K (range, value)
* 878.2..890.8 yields 370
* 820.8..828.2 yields 321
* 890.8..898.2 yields 363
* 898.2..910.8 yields 359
